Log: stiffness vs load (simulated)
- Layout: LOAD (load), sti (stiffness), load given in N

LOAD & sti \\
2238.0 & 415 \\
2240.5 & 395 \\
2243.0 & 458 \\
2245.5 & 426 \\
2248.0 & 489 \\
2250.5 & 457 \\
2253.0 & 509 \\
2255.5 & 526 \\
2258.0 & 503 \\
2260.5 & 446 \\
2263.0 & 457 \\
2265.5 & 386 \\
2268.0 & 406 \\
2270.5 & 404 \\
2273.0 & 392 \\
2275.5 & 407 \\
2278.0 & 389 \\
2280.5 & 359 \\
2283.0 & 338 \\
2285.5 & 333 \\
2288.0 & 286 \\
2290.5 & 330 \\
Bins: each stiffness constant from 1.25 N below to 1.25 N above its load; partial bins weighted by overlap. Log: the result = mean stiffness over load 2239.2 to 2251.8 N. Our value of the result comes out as 445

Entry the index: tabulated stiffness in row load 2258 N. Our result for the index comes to 503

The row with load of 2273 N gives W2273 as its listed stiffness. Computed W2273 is 392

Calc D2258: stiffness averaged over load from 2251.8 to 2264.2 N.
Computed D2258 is 488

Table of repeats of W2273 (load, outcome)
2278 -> 389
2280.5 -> 359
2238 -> 415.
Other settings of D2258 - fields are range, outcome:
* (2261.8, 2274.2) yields 409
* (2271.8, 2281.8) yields 386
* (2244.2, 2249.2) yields 457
